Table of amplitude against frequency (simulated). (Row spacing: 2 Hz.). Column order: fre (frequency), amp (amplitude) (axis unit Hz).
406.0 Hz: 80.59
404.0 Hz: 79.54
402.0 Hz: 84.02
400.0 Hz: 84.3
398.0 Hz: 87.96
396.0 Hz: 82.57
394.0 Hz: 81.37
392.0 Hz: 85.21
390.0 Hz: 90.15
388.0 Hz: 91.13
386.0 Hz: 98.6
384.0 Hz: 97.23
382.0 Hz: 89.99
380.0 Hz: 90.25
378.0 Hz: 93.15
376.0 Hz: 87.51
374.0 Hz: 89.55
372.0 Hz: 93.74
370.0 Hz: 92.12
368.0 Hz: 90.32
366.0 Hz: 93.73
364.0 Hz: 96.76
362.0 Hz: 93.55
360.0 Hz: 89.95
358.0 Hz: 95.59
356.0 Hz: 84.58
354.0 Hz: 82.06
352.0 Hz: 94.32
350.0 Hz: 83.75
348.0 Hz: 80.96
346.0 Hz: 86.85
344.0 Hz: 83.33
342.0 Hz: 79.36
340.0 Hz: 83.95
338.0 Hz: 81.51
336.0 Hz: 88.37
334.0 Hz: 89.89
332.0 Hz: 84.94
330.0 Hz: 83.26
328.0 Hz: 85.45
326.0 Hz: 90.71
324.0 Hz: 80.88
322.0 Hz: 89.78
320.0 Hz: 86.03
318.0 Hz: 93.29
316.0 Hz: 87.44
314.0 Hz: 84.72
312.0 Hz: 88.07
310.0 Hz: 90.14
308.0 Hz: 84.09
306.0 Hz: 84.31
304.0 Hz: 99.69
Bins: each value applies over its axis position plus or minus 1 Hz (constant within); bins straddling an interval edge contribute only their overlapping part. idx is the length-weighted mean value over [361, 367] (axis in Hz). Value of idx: 94.7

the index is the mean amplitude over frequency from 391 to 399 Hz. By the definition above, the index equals 84.3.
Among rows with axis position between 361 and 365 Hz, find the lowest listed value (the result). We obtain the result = 93.55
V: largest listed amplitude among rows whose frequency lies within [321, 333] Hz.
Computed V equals 90.71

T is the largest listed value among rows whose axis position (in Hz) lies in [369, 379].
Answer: 93.74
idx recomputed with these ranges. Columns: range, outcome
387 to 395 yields 87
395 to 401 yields 84.9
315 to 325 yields 87.5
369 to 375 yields 91.8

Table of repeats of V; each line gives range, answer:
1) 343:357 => 94.32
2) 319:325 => 89.78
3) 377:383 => 93.15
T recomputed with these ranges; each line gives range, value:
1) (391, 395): 85.21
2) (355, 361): 95.59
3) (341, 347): 86.85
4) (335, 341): 88.37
